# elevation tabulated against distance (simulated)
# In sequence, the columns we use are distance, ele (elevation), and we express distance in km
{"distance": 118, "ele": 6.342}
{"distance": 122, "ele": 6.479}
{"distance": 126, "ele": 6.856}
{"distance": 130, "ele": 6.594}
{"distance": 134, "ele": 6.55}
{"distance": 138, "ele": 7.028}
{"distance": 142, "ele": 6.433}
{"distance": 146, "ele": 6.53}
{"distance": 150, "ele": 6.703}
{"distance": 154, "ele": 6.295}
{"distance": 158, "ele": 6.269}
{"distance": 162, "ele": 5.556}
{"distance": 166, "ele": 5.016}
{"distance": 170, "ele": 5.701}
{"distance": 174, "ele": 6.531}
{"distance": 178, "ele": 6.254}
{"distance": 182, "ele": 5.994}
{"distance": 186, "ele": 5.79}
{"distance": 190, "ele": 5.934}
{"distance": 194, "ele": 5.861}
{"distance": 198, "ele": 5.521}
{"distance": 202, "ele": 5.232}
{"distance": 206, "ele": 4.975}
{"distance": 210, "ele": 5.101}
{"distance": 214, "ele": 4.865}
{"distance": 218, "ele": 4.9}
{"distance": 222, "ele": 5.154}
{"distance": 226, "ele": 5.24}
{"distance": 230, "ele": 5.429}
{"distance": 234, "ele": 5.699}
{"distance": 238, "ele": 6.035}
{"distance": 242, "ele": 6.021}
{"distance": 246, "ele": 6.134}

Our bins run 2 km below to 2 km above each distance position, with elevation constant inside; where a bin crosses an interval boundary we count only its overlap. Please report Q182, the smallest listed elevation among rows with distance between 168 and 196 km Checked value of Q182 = 5.701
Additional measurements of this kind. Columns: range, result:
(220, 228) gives 5.154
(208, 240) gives 4.865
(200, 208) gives 4.975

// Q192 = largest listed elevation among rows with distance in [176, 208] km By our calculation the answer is 6.254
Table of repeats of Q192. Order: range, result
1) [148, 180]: 6.703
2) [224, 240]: 6.035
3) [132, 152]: 7.028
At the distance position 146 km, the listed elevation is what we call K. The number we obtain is 6.53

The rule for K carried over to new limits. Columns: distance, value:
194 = 5.861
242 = 6.021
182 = 5.994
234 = 5.699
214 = 4.865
